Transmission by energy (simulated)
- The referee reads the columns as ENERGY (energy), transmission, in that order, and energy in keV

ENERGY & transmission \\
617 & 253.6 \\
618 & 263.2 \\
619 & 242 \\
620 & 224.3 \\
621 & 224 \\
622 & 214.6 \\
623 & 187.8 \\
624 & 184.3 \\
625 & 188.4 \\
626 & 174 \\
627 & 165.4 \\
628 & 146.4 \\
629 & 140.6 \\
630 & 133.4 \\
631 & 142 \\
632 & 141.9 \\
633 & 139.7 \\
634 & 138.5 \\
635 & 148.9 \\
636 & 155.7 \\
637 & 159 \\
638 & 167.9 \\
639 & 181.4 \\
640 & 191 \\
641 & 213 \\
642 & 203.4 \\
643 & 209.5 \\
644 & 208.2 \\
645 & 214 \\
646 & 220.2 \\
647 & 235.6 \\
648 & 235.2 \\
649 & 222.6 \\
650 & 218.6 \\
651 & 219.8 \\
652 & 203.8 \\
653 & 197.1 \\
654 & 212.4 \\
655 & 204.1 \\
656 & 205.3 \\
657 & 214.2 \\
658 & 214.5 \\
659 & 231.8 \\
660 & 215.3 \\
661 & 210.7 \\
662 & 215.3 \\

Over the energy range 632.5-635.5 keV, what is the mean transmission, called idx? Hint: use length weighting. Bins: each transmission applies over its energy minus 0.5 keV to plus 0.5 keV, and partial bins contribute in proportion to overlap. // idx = 142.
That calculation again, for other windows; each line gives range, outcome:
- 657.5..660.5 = 221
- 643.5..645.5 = 211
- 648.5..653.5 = 212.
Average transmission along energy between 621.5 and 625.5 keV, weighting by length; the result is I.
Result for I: 194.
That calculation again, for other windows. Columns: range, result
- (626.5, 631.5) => 146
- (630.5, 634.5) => 141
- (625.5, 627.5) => 170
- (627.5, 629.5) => 144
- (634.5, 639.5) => 163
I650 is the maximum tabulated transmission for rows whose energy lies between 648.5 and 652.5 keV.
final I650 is 222.6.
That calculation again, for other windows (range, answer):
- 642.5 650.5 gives 235.6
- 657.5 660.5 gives 231.8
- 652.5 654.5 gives 212.4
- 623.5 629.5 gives 188.4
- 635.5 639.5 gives 181.4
